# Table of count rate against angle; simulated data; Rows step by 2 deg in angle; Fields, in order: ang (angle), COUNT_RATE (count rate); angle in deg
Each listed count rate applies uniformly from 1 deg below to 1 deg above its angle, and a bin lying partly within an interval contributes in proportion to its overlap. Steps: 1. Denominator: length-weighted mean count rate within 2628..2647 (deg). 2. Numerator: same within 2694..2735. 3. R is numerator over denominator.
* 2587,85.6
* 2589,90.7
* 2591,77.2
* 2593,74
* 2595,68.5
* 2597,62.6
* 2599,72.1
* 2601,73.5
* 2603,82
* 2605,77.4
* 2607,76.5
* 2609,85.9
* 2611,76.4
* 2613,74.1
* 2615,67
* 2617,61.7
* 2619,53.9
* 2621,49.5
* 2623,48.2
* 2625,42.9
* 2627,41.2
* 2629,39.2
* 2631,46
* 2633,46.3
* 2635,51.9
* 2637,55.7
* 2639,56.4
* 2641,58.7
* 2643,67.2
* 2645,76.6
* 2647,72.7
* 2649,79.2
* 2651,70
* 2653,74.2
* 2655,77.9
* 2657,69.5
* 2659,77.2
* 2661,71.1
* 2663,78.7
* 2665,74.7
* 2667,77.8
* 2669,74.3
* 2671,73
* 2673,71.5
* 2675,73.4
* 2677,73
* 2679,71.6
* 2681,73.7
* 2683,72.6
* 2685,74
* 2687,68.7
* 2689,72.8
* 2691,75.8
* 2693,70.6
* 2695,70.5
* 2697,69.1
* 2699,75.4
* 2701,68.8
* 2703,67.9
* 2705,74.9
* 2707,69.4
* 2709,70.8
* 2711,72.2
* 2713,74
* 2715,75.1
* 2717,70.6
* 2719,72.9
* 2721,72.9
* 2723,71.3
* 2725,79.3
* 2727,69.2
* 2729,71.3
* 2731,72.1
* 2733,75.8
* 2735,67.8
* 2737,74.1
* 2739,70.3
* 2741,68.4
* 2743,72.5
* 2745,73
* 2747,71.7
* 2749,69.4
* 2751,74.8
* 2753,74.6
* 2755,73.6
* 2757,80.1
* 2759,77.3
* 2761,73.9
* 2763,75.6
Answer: 1.28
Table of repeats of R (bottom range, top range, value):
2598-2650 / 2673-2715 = 1.15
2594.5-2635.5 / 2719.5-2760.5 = 1.18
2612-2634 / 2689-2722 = 1.39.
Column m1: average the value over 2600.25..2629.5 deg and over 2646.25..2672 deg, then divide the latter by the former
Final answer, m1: 1.2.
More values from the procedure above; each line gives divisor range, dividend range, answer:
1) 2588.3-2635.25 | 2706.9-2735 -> 1.13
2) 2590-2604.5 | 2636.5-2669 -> 0.98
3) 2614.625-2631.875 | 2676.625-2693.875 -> 1.47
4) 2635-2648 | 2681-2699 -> 1.13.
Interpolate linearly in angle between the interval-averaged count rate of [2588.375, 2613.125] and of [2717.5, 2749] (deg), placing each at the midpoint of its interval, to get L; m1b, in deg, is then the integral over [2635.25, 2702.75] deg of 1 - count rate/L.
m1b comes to 2.3 deg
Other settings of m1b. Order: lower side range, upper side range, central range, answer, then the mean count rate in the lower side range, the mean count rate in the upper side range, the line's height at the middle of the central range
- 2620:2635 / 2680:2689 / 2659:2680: -2.9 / 45.2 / 72.3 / 65.2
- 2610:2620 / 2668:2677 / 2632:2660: 1.4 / 66.6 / 73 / 70.1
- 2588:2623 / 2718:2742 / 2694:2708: 0.2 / 71.3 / 72.1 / 71.9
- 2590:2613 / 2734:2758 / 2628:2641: 4.3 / 75.1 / 72.5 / 74.5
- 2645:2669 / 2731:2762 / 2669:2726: 1.3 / 74.9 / 73.1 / 74.1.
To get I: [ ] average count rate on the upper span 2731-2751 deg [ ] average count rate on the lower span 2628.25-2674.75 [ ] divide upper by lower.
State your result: 1.1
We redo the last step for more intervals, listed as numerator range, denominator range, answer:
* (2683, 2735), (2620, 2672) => 1.14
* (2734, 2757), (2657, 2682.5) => 0.98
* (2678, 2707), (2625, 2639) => 1.52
